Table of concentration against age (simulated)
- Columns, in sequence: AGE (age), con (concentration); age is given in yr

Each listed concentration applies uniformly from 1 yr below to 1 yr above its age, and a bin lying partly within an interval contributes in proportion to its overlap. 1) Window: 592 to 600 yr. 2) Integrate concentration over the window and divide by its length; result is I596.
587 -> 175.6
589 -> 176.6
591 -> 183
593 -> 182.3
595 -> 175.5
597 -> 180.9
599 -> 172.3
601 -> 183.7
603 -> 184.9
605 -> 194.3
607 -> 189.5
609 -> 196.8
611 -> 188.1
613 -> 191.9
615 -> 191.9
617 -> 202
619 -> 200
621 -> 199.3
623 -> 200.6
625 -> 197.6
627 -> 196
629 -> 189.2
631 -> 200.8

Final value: 178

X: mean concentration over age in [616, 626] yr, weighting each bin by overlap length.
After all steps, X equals 200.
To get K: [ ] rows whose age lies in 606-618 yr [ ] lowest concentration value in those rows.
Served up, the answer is 188.1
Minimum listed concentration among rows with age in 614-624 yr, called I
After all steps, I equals 191.9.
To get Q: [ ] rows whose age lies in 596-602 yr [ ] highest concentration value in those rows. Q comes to 183.7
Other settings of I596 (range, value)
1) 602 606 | 190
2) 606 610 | 193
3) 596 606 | 183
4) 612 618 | 195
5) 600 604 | 184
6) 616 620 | 201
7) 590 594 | 183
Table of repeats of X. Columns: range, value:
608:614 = 192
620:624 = 200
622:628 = 198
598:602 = 178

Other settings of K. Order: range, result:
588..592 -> 176.6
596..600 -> 172.3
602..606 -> 184.9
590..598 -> 175.5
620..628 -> 196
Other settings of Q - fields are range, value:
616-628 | 202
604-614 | 196.8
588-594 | 183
